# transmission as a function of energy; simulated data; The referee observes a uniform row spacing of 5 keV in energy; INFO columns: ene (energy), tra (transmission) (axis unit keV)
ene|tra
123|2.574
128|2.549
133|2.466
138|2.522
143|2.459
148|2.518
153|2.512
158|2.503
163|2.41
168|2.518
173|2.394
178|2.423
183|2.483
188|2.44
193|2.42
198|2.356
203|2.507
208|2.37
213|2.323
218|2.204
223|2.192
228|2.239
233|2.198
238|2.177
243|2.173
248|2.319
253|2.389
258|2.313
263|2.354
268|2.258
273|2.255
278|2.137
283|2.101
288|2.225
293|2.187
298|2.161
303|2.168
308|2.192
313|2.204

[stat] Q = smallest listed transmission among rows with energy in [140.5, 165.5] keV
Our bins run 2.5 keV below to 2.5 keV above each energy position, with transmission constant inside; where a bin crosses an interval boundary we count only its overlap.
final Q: 2.41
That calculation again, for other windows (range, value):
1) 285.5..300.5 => 2.161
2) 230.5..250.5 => 2.173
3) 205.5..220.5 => 2.204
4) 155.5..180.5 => 2.394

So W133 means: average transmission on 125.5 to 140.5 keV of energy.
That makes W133 2.51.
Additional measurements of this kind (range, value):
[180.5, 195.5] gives 2.45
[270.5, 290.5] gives 2.18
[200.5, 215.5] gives 2.4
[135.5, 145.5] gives 2.49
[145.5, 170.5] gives 2.49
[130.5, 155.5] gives 2.5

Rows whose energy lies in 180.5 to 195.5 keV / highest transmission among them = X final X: 2.483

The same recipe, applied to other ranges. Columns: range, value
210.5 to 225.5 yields 2.323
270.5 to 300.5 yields 2.255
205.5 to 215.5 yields 2.37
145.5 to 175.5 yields 2.518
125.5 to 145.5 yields 2.549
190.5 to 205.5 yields 2.507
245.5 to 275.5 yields 2.389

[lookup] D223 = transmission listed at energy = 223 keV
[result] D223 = 2.192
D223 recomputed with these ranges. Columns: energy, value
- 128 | 2.549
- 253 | 2.389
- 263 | 2.354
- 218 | 2.204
